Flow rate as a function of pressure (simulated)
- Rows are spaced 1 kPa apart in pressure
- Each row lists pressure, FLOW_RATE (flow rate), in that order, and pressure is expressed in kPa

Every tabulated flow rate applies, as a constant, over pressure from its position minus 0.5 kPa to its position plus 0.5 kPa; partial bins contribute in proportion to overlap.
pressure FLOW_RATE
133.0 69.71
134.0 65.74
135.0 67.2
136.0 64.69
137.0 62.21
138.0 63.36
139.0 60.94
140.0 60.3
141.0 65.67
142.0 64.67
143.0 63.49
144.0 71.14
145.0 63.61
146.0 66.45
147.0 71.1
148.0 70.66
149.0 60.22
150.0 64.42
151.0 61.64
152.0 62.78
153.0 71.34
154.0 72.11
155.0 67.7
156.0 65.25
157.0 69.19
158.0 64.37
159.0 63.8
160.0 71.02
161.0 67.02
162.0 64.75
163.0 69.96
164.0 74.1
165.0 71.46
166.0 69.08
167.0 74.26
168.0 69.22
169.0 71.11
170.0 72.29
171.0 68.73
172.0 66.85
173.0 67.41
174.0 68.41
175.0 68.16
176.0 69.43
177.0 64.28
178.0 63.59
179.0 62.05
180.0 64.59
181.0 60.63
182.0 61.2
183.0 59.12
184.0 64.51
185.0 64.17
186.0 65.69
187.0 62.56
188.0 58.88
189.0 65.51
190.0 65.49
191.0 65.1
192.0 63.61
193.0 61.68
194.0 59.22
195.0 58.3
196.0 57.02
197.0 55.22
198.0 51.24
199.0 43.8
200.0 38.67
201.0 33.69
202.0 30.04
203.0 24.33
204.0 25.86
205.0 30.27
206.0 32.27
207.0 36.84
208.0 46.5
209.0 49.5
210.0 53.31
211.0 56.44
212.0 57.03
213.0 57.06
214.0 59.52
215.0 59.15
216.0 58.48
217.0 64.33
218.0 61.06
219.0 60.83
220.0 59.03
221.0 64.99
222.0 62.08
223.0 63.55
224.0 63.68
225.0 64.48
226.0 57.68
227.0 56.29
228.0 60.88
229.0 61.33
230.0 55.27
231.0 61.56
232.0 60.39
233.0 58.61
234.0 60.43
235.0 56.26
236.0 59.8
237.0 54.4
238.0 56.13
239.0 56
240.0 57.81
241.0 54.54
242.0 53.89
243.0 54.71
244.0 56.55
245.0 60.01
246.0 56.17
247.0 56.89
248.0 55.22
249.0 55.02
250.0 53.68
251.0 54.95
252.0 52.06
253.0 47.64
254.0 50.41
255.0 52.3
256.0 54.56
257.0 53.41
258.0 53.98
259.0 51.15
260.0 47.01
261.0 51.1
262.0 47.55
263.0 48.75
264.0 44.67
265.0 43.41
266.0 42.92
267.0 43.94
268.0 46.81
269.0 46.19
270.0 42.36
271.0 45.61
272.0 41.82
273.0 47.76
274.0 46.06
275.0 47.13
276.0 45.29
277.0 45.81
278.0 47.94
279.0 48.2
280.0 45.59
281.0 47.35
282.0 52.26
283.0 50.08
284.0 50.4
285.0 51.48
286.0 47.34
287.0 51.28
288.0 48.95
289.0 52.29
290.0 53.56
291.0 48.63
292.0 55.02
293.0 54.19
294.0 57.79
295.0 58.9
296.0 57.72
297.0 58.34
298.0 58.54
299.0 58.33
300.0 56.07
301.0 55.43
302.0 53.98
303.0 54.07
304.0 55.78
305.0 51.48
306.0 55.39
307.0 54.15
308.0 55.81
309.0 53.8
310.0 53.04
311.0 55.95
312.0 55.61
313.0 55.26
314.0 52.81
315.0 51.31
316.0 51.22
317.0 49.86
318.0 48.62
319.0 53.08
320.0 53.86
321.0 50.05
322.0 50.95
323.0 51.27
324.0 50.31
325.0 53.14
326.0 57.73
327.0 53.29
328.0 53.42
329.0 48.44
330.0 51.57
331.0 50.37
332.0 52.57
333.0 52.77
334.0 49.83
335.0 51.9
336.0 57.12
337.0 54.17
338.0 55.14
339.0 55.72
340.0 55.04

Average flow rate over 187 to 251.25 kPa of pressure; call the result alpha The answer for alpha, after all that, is 54.8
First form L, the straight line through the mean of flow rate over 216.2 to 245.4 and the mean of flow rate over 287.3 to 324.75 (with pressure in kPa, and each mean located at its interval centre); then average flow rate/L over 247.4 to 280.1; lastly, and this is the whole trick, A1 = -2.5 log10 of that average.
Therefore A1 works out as 0.17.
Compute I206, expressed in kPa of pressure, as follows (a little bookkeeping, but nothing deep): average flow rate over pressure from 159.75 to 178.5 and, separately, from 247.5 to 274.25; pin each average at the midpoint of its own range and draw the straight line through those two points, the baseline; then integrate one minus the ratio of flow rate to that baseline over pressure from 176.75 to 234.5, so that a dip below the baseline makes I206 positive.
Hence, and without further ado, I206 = 4.7 kPa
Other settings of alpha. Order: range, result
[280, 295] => 51.5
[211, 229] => 60.5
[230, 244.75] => 57.2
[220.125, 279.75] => 53.2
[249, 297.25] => 49.7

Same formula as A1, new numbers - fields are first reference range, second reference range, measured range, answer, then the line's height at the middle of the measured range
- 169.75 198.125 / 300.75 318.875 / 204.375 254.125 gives 0.07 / 59.8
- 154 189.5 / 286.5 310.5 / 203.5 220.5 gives 0.22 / 62.9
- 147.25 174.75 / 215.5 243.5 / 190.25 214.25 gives 0.30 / 62.8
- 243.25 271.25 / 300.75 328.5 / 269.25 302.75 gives 0.02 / 51.9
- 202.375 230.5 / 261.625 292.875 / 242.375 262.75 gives -0.06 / 50.1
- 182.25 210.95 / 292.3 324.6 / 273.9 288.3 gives 0.11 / 53.4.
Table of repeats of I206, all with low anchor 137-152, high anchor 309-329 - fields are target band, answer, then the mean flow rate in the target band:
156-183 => -1.9 kPa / 67.4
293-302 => -0.5 kPa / 57.2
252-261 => 0.9 kPa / 51.3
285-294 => 0.5 kPa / 51.8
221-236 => -0.4 kPa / 60.3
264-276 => 2.4 kPa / 44.9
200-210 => 4.1 kPa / 35.5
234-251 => 0.5 kPa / 56.2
